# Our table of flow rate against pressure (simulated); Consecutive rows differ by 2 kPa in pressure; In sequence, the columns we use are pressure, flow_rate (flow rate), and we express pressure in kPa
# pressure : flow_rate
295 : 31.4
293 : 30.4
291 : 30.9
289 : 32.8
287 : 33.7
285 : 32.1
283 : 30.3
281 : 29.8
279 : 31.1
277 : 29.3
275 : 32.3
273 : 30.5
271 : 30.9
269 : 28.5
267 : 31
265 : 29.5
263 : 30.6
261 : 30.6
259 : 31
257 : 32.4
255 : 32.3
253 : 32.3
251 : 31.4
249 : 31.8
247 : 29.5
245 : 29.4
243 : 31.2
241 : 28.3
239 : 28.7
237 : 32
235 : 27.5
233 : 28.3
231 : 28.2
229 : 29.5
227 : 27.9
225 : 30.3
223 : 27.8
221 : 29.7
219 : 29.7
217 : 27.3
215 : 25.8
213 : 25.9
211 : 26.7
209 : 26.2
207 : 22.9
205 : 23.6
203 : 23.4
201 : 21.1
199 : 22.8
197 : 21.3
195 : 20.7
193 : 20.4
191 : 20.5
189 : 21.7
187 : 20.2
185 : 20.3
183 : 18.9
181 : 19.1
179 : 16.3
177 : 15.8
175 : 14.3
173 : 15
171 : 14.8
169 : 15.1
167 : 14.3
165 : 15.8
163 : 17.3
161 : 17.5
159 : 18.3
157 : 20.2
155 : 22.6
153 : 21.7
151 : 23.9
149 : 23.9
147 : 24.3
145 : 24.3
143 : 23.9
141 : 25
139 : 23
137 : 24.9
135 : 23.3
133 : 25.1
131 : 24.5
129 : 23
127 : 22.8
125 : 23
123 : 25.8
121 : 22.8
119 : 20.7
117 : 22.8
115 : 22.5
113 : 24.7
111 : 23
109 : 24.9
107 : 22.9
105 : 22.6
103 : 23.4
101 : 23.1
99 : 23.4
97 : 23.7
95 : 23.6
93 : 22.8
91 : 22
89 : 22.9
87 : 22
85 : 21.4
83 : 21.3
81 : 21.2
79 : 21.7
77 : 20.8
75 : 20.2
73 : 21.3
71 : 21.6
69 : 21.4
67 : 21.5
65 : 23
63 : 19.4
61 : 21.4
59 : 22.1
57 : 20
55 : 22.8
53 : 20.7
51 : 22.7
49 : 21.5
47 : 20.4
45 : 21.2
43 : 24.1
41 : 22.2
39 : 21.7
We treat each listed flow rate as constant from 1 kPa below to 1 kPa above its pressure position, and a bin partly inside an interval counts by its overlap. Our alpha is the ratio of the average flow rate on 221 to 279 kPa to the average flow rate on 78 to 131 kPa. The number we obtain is 1.3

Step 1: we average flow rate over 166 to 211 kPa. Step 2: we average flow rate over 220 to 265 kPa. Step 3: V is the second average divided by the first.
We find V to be 1.53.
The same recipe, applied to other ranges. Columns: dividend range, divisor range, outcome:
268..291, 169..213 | 1.53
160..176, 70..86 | 0.73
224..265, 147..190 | 1.62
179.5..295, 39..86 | 1.29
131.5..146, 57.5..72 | 1.13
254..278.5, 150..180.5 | 1.75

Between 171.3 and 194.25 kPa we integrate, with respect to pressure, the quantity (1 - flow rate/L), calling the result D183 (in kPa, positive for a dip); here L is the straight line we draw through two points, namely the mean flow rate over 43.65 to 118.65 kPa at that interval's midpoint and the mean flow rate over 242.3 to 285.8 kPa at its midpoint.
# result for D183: 7.4 kPa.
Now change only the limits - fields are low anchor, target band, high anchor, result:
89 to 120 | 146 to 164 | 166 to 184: -3.05 kPa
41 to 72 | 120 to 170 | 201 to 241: 5.59 kPa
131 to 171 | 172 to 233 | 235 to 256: 7.63 kPa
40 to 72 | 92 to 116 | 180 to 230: -1.01 kPa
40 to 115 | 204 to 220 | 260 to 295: 1.14 kPa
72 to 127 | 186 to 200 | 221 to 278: 3.18 kPa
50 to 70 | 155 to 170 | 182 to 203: 2.67 kPa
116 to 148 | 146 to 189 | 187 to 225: 9.64 kPa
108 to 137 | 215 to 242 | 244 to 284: 0.16 kPa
